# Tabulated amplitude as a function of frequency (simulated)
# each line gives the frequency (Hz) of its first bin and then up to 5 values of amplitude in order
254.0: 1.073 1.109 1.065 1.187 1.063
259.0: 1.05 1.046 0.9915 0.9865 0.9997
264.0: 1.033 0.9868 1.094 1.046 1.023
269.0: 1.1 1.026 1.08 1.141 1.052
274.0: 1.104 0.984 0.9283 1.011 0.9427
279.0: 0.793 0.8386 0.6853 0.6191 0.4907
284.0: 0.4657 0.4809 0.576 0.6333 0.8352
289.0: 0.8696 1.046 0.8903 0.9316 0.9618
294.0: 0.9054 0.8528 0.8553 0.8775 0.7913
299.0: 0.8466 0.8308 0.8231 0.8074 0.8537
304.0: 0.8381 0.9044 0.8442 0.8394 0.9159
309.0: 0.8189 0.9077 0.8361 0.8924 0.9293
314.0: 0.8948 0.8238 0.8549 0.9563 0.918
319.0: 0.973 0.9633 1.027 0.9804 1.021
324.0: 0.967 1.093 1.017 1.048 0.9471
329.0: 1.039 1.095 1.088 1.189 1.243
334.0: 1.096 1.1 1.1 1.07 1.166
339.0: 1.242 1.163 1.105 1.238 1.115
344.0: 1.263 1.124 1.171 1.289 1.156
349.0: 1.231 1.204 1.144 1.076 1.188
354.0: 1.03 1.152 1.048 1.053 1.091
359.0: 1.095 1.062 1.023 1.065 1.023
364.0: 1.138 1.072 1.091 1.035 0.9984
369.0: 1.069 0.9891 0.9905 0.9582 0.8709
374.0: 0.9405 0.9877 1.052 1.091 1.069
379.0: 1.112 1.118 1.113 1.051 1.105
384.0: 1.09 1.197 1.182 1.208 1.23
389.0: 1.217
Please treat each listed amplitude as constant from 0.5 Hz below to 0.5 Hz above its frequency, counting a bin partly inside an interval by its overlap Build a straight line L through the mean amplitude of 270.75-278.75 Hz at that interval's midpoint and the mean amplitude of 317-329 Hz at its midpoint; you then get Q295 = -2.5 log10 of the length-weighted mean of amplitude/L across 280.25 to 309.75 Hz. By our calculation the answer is 0.26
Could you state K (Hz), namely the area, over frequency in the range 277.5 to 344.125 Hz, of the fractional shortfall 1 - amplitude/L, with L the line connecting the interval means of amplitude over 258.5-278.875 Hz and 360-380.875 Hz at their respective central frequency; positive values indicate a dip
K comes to 6.9 Hz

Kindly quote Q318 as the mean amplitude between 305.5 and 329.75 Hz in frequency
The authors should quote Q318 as 0.939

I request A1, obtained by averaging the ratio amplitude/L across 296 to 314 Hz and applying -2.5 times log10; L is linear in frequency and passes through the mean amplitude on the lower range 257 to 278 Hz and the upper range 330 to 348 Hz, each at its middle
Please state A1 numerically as 0.27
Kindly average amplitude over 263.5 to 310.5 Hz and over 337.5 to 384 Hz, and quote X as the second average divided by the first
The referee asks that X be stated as 1.2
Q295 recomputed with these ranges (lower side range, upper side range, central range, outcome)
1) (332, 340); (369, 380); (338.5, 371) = -0.03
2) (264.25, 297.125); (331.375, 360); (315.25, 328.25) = 0.08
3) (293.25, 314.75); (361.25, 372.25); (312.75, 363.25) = -0.13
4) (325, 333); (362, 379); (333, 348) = -0.10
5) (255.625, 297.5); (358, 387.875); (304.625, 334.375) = 0.01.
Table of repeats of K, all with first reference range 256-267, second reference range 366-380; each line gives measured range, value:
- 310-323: 1.4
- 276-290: 4.2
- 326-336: -0.6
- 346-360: -1.5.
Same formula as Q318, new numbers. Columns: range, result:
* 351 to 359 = 1.09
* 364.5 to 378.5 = 1.02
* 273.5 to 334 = 0.892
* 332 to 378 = 1.1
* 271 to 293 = 0.834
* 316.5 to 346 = 1.08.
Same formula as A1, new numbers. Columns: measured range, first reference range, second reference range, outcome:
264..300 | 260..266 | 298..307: 0.06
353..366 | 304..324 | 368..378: -0.10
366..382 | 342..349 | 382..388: 0.13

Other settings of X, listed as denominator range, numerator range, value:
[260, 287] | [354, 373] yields 1.16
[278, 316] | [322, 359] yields 1.38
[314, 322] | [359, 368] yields 1.14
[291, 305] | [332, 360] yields 1.33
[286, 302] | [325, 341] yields 1.30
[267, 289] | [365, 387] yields 1.24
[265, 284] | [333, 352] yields 1.25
